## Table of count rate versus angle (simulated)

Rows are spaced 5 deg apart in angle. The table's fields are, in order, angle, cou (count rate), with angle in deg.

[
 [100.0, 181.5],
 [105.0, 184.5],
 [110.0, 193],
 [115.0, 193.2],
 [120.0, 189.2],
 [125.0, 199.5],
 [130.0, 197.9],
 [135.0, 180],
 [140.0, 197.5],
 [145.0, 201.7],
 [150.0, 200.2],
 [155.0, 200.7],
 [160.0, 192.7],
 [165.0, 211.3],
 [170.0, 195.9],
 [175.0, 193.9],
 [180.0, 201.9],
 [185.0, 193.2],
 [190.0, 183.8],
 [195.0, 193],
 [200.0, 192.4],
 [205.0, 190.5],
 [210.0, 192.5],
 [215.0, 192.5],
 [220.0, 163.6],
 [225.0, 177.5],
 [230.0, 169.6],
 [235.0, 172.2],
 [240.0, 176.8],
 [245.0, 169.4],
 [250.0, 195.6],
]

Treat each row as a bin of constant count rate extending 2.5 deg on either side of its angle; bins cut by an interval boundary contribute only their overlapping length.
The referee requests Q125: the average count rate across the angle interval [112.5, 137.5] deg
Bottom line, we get 192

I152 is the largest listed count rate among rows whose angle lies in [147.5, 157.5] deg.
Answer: 200.7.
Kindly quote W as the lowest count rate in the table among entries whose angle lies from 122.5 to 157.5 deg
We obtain 180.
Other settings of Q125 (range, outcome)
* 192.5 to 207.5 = 192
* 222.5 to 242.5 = 174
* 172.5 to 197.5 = 193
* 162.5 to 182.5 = 201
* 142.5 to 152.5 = 201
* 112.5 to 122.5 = 191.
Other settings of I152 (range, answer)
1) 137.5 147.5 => 201.7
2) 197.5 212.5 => 192.5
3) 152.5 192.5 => 211.3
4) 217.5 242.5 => 177.5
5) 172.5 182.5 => 201.9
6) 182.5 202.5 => 193.2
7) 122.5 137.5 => 199.5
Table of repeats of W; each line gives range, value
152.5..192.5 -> 183.8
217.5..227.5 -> 163.6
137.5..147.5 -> 197.5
